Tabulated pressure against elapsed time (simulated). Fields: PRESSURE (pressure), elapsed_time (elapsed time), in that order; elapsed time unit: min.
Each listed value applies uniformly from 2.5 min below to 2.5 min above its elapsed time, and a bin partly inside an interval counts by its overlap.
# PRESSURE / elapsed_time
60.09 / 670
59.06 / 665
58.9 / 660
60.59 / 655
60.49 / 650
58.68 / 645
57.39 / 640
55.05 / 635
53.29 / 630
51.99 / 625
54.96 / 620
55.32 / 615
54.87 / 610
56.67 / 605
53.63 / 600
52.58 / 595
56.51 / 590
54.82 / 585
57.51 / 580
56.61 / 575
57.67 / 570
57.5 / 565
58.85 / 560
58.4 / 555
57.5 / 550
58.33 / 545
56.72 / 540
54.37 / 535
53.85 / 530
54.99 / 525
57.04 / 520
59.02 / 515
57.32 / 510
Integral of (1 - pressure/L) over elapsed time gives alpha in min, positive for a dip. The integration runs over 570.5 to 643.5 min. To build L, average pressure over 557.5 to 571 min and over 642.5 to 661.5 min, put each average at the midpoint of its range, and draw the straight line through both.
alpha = 4.5 min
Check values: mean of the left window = 58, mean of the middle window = 55.2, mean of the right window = 59.7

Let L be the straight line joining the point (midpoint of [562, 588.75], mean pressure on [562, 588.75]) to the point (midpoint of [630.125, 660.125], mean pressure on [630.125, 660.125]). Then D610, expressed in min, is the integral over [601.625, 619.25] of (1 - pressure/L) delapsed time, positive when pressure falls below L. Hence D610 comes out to 0.6 min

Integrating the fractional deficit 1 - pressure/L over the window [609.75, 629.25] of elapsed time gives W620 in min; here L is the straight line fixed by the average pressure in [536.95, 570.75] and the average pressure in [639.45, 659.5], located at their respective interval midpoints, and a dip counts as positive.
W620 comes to 1.6 min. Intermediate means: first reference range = 57.8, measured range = 54.1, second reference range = 59.4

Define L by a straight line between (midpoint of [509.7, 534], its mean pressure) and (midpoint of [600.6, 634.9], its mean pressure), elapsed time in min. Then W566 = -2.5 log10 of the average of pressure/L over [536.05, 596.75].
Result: -0.03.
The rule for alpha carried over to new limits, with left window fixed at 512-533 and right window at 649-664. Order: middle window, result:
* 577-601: 1.19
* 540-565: -0.45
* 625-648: 1.38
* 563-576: 0.04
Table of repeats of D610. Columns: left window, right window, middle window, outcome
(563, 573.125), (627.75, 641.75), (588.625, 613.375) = 0.69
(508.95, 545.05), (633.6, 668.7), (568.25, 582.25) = 0.00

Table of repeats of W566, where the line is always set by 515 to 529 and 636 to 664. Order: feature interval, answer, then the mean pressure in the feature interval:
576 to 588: 0.03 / 56.2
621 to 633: 0.11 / 53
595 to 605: 0.07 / 54.1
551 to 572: -0.02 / 58.1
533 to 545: 0.01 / 56.2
